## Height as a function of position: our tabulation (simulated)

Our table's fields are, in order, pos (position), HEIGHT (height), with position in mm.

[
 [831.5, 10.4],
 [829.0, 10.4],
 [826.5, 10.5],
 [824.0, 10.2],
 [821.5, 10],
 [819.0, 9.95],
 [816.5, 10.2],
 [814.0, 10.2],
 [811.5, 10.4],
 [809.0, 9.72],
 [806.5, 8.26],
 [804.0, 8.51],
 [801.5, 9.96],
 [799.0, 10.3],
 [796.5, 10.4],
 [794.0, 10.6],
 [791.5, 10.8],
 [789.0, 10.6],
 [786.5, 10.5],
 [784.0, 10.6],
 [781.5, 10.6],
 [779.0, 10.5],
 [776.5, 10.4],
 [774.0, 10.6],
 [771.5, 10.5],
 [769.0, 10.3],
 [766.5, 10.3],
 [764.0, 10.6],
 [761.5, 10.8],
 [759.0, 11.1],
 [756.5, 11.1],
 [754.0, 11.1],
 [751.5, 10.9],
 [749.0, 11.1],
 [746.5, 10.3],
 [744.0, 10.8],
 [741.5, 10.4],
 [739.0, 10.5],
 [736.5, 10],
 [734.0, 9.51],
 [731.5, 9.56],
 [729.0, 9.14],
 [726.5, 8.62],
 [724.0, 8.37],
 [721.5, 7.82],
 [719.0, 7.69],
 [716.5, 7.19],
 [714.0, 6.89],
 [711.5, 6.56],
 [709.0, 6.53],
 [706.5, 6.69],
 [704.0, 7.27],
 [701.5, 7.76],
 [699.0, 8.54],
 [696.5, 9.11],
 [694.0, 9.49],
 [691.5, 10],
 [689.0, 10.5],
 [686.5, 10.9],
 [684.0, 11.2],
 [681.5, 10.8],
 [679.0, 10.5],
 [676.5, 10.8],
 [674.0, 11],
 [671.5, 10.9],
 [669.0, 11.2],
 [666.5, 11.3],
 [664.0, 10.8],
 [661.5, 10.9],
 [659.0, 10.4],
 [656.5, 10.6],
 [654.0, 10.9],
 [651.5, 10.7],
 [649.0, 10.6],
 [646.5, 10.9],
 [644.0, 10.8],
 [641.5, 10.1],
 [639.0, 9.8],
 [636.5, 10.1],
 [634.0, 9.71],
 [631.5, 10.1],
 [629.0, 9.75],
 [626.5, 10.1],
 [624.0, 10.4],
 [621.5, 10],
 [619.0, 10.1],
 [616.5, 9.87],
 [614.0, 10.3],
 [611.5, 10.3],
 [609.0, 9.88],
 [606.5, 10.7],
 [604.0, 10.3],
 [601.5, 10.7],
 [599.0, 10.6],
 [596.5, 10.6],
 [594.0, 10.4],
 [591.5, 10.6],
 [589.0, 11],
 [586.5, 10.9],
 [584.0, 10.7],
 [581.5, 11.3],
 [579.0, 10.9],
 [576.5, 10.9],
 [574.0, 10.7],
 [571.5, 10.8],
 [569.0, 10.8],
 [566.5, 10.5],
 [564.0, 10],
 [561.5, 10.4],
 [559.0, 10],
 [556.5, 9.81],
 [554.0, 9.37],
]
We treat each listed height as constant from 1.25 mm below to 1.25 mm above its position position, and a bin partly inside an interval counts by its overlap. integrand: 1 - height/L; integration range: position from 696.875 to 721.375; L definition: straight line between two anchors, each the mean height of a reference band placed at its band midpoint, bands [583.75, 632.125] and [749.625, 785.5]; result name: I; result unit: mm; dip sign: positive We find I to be 7.50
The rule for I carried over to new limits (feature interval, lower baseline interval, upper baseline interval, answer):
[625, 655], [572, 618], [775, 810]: 0.6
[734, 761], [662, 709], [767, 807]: -1.5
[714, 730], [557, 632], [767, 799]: 3.8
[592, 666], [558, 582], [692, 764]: -2.3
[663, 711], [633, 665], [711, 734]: -2.0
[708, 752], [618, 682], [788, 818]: 5.4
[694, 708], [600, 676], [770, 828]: 3.2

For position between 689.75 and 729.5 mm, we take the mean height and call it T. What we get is 7.99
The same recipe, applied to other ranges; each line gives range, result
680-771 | 9.44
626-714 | 9.88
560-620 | 10.6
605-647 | 10.2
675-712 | 9.17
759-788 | 10.5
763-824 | 10.2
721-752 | 9.79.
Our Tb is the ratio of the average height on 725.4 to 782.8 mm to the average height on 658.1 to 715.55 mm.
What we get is 1.09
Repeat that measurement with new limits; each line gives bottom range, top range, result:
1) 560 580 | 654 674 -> 1.03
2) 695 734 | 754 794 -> 1.34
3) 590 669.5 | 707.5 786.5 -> 0.93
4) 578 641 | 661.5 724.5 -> 0.89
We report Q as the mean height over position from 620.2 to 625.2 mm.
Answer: 10.2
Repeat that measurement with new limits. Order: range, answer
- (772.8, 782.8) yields 10.5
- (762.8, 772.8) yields 10.4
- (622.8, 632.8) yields 10.1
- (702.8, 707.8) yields 6.97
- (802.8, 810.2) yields 8.83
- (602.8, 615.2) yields 10.3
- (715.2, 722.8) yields 7.57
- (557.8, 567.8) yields 10.2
